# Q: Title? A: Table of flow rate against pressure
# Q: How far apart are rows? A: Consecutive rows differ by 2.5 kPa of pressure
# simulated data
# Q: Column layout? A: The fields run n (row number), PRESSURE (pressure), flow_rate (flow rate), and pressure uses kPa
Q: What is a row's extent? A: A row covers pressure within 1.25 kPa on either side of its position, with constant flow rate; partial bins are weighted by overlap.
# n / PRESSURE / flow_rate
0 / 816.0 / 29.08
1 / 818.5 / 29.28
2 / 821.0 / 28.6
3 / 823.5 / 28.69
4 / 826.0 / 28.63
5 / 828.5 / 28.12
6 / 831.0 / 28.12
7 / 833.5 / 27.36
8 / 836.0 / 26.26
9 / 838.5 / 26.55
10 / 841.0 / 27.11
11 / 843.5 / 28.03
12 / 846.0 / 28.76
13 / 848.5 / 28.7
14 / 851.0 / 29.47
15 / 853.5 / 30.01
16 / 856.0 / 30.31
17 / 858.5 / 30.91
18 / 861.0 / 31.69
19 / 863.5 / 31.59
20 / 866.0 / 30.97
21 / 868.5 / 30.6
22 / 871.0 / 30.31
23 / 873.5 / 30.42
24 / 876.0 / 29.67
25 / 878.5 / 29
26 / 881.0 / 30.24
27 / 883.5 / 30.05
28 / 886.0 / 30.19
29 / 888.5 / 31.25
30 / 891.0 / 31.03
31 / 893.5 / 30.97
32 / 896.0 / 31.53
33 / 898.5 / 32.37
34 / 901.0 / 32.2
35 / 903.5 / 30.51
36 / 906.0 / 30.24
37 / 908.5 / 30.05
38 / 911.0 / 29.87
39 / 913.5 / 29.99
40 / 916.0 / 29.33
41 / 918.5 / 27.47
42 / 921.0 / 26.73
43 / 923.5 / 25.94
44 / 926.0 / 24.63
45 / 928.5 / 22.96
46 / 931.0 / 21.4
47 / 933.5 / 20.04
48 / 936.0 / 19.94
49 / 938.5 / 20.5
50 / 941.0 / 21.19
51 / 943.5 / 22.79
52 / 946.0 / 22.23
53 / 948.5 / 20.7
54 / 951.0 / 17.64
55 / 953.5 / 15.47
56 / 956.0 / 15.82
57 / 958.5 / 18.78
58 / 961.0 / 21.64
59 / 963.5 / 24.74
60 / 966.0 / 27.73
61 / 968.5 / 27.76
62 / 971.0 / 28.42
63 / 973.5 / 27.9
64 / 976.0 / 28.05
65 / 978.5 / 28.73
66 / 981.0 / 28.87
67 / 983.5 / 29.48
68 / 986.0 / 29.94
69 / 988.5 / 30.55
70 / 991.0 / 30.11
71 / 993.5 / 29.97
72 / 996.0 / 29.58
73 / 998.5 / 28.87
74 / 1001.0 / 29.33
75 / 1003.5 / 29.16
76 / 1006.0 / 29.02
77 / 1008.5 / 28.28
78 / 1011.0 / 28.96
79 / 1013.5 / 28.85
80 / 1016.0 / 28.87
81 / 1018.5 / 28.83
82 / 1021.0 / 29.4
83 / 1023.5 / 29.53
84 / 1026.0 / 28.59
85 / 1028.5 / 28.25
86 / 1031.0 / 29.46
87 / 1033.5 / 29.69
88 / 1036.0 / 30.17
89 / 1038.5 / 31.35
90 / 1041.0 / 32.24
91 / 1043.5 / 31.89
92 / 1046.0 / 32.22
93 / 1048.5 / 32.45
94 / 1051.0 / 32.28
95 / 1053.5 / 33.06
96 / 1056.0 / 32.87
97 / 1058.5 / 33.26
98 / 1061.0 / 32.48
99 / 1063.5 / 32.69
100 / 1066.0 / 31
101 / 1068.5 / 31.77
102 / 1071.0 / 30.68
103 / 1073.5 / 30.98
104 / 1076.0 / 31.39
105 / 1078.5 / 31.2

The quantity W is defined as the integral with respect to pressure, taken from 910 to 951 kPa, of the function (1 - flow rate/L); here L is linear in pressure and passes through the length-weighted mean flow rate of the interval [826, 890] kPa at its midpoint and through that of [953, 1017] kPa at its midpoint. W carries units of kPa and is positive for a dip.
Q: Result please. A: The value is 6.29 kPa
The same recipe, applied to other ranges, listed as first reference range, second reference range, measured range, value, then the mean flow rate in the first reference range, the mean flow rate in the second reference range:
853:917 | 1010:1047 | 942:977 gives 8.6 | 30.6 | 29.9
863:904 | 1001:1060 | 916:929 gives 1.9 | 30.7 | 30.4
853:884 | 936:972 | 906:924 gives -2.1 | 30.5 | 21.7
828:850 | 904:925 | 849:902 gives -4.7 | 27.7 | 28.7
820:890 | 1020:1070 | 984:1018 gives 1.6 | 29.4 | 31.2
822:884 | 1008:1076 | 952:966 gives 4.7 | 29.3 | 30.8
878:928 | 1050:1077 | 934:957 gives 8.1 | 29.6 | 32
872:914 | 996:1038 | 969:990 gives 0.4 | 30.6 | 29.1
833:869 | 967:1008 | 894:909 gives -1.0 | 29.2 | 29.1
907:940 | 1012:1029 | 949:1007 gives 2.3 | 25.3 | 28.9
